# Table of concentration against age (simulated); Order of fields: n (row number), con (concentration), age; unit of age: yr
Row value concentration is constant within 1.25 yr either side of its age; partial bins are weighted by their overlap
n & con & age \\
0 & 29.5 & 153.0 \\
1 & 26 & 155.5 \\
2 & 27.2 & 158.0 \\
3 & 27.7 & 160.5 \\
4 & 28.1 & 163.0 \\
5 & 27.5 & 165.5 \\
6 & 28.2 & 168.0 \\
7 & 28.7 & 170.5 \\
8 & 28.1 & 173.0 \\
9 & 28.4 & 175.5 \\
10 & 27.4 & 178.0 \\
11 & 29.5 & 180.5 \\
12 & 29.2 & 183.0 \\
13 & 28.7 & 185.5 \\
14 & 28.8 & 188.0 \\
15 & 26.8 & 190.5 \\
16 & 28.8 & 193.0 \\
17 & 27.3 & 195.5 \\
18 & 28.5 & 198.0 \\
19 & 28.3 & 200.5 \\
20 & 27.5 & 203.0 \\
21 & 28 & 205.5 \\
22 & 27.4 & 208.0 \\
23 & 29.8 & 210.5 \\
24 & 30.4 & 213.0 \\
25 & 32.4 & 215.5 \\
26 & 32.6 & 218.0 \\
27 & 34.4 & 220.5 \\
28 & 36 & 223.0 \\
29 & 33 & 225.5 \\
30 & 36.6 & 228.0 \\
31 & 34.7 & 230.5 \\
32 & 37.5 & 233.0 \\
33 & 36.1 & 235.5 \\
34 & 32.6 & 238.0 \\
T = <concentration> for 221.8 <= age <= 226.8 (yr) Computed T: 34.5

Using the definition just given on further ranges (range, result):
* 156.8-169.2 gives 27.7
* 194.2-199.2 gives 27.9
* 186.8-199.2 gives 28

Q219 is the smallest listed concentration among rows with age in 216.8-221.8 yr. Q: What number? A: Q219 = 32.6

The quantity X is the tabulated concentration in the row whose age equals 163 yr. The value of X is 28.1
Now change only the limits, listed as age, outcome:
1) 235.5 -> 36.1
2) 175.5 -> 28.4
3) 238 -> 32.6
